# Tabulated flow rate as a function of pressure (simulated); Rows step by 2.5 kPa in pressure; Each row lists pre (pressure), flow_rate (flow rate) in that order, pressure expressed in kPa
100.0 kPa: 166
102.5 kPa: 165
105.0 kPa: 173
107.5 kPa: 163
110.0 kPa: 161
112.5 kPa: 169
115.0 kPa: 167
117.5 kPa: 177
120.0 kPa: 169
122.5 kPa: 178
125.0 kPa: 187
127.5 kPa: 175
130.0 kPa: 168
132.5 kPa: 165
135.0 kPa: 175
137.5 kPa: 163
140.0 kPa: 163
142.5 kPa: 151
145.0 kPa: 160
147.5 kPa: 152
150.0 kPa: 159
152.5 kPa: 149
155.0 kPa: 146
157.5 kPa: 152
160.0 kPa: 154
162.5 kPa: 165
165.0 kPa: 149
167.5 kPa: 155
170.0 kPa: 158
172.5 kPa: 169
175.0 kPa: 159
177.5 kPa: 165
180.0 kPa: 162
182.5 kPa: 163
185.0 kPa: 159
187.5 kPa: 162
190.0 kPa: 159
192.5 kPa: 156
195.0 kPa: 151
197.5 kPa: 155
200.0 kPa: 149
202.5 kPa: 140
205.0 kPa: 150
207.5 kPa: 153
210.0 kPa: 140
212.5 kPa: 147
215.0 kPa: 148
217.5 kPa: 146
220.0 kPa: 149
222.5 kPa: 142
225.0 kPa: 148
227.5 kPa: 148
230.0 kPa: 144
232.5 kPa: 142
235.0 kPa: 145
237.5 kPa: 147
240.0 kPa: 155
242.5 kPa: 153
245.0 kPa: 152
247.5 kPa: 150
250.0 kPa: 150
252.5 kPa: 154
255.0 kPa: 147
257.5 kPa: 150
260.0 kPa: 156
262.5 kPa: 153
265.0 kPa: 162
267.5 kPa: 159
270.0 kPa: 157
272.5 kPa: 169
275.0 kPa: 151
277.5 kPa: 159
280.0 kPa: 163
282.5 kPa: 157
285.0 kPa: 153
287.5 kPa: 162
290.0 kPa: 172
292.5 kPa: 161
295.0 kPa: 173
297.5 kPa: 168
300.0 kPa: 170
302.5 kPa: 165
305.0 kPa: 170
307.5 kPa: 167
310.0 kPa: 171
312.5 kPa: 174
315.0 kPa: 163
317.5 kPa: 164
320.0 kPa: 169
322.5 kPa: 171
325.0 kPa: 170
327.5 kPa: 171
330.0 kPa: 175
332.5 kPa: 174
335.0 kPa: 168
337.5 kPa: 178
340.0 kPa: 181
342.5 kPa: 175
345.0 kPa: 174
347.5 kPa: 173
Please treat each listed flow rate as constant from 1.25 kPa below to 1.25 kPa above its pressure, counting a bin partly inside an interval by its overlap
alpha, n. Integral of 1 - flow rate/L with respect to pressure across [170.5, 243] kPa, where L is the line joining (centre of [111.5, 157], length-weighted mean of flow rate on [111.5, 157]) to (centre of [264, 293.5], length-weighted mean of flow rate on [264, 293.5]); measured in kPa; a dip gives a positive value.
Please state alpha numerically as 4.8 kPa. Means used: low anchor 165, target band 152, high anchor 160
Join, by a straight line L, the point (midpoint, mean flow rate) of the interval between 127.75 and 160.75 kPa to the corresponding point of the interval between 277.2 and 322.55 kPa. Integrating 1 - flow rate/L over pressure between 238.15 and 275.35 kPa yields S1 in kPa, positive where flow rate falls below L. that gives 2.1 kPa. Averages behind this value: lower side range 159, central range 154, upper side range 166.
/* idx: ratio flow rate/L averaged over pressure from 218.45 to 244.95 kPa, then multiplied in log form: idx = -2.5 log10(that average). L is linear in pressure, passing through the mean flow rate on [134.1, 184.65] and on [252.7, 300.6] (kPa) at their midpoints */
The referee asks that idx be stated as 0.08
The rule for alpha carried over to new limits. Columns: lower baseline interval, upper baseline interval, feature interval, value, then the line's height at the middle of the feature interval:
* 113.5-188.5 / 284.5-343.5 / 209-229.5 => 2.4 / 165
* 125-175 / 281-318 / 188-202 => 0.7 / 162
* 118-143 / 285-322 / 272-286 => 0.8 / 168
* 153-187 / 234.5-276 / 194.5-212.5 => 1.0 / 156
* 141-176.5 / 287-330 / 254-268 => 0.9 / 165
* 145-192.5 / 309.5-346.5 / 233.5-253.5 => 1.7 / 164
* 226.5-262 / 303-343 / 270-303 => -0.4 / 161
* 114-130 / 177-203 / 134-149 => 0.8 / 170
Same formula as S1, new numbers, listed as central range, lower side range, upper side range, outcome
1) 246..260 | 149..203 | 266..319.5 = 0.9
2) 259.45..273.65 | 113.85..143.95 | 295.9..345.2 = 0.9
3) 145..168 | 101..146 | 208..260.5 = 1.2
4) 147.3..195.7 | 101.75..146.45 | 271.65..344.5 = 3.1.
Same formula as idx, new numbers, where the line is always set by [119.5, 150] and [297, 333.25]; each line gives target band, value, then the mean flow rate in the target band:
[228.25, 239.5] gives 0.16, 145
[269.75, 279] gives 0.06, 159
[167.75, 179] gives 0.04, 162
